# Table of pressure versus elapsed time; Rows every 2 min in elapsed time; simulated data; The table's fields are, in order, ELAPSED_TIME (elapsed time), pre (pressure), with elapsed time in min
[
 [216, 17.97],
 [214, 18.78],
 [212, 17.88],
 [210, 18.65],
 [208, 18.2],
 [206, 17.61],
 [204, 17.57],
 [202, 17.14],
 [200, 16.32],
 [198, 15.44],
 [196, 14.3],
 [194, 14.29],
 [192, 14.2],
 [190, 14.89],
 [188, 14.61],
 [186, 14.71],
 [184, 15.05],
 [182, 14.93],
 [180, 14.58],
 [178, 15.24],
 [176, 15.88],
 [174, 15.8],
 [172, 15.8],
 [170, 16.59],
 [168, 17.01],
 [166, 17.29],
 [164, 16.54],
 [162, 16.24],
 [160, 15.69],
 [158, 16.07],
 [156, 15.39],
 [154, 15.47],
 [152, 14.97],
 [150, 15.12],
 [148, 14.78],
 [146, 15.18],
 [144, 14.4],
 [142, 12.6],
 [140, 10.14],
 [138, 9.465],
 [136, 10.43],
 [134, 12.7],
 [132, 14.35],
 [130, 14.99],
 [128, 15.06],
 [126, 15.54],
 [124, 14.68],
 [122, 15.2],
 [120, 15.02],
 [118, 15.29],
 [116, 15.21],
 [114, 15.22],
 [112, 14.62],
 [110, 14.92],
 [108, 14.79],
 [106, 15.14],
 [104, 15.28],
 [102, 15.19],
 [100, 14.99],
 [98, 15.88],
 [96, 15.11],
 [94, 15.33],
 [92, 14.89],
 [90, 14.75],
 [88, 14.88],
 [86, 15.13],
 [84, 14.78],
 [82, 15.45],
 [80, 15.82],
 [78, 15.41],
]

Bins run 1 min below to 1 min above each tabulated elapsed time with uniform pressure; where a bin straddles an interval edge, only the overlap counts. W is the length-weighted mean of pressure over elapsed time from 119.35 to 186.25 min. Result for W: 14.8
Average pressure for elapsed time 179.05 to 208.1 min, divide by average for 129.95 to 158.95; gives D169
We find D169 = 1.1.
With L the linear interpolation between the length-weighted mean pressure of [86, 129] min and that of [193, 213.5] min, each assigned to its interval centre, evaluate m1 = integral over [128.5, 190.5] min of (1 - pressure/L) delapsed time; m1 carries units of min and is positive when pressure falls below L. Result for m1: 5.0 min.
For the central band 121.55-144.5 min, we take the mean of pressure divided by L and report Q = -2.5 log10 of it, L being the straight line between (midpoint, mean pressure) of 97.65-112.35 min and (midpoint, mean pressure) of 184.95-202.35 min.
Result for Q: 0.14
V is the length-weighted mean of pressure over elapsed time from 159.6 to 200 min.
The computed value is 15.5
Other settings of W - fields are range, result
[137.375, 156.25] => 13.8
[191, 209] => 16.1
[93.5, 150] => 14.3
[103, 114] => 15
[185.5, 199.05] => 14.6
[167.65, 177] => 16.2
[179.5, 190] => 14.8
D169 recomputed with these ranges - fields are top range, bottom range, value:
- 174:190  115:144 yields 1.10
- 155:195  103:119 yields 1.03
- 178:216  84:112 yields 1.07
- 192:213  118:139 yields 1.20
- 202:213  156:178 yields 1.11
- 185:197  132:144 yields 1.25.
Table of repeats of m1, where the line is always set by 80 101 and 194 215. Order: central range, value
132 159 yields 4.13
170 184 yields 0.97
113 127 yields 0.43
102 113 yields 0.33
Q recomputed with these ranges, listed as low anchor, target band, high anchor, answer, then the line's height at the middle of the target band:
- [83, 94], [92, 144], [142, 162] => 0.05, 15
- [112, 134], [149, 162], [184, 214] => 0.00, 15.5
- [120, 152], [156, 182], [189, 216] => -0.06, 15.2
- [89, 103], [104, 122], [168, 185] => 0.01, 15.2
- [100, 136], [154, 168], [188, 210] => -0.05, 15.5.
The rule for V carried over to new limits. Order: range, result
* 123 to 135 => 14.6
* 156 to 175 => 16.3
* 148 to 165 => 15.6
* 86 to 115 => 15.1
